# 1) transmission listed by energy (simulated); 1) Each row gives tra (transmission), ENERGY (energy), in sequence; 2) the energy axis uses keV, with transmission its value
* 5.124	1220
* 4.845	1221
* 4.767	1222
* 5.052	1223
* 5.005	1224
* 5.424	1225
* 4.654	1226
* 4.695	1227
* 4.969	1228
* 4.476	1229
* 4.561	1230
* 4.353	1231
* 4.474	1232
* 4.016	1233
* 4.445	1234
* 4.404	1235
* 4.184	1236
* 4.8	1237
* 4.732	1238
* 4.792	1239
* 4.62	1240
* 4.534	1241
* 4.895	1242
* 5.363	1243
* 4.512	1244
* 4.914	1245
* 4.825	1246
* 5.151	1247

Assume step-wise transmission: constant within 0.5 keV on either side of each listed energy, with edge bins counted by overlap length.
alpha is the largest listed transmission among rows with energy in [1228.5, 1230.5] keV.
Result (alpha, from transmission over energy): 4.561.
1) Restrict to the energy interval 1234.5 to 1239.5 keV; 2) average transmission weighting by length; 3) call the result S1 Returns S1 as 4.58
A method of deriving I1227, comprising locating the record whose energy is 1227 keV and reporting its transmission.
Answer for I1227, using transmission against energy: 4.695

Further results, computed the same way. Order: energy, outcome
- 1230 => 4.561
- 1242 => 4.895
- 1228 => 4.969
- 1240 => 4.62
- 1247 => 5.151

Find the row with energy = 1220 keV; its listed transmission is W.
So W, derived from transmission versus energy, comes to 5.124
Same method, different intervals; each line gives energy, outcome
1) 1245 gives 4.914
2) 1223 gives 5.052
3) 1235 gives 4.404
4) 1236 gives 4.184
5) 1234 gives 4.445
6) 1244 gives 4.512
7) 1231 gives 4.353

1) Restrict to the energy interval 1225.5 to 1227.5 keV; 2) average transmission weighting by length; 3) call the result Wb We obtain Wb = 4.67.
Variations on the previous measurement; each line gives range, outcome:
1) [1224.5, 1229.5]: 4.84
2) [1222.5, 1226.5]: 5.03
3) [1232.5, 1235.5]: 4.29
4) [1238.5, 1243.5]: 4.84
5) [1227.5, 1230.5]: 4.67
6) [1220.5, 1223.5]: 4.89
